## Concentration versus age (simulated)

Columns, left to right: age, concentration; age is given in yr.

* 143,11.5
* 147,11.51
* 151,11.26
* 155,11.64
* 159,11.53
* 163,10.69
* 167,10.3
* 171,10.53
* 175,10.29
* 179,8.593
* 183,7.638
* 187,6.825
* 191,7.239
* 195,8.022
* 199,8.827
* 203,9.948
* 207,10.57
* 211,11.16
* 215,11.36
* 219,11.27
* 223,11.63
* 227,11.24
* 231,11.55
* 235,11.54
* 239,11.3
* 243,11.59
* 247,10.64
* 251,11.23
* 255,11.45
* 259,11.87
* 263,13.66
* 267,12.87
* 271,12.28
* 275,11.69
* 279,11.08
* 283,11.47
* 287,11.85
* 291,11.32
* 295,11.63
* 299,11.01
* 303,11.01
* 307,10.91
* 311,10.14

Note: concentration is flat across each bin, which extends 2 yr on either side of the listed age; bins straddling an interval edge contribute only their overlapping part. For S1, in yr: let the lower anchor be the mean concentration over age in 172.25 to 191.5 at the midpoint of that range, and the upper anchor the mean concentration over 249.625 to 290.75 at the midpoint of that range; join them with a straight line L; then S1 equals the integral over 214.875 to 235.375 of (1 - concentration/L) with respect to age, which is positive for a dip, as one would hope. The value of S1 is -2.79 yr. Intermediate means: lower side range 8.28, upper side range 11.9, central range 11.4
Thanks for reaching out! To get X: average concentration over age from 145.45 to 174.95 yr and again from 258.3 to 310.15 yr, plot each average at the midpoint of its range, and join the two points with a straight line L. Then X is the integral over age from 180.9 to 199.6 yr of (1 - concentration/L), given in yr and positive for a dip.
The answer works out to 5.93 yr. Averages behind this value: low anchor 11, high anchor 11.7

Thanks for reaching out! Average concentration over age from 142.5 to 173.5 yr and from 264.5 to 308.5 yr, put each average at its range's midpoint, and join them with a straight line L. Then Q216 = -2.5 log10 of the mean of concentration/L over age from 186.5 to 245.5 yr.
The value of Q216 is 0.10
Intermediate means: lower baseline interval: 11.1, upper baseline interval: 11.6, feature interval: 10.4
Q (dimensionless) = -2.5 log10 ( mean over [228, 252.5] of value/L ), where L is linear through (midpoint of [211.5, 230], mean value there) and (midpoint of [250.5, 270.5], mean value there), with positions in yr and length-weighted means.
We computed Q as 0.048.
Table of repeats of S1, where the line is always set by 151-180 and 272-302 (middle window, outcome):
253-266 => -1.3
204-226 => -0.4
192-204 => 2.4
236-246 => -0.2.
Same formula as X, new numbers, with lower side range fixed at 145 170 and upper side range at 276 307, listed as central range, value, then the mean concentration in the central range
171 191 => 4.9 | 8.45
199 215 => 1.1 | 10.4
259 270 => -1.6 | 12.9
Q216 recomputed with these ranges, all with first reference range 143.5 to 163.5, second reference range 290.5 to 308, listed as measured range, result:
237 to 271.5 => -0.06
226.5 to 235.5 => -0.02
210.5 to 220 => 0.00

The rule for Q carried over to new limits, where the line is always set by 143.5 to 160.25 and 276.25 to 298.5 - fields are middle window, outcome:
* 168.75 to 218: 0.23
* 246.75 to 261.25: 0.00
